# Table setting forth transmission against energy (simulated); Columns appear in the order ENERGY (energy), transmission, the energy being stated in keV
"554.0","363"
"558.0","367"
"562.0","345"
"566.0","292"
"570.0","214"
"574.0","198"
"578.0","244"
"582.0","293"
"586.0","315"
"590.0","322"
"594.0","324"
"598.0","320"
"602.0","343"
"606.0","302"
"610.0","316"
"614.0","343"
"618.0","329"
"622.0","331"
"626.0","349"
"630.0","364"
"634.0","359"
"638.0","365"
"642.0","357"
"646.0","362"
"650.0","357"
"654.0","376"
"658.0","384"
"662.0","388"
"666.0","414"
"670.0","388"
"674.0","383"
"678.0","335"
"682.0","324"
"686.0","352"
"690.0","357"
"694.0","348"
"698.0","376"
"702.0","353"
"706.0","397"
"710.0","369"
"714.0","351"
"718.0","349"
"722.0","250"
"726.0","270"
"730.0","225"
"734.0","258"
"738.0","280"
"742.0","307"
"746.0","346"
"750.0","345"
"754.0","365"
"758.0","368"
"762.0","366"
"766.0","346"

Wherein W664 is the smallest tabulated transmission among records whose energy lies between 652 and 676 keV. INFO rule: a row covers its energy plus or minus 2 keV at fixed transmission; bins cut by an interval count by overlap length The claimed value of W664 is 376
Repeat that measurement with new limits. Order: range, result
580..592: 293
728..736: 225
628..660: 357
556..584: 198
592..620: 302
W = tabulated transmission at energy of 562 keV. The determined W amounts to 345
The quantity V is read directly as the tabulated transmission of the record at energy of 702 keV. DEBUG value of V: 353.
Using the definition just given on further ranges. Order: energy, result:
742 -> 307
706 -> 397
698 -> 376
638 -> 365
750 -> 345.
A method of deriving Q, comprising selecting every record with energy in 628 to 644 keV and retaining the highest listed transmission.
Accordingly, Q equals 365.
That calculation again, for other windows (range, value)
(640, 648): 362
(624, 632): 364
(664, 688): 414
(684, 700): 376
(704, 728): 397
